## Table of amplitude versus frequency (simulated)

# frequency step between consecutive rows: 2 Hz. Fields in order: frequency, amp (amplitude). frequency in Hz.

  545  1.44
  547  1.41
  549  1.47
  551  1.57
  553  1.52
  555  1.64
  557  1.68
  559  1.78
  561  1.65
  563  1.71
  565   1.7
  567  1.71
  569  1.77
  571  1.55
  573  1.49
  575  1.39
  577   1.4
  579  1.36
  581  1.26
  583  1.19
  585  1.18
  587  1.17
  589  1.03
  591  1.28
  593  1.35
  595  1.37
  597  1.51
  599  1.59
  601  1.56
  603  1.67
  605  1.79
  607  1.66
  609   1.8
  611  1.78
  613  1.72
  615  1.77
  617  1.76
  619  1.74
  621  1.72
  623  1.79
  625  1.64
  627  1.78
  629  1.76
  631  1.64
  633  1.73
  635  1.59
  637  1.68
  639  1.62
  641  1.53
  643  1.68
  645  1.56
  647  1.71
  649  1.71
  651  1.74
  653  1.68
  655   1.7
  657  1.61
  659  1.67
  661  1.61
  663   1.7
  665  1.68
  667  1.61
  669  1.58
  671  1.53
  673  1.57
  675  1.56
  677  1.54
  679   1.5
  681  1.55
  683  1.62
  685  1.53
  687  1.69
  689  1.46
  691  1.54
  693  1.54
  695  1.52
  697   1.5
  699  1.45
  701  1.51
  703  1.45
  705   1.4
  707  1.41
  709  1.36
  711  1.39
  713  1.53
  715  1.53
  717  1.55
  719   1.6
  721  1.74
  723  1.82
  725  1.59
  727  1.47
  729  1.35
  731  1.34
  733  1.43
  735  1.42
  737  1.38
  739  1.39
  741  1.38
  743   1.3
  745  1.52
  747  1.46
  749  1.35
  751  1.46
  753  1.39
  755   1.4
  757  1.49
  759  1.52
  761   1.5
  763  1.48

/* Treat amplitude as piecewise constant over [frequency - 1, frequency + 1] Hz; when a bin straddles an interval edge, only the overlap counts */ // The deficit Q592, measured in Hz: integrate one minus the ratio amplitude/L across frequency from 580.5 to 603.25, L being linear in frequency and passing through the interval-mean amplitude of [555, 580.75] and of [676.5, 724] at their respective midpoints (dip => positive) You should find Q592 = 3.5 Hz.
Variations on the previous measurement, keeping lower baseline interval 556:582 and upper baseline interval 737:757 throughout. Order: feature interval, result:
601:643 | -5.0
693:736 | -1.7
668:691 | -1.3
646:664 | -2.3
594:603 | 0.1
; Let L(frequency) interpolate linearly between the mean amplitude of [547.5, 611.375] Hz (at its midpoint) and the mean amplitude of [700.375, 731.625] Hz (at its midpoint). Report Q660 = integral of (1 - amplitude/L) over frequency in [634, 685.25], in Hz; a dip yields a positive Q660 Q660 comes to -3.7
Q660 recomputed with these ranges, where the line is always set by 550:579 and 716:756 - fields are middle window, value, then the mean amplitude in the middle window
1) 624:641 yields -1.3 Hz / 1.67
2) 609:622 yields -1.6 Hz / 1.75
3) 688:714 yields 0.5 Hz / 1.47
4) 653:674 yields -1.4 Hz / 1.63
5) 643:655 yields -1.1 Hz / 1.68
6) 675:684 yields -0.2 Hz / 1.55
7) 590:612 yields -0.1 Hz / 1.58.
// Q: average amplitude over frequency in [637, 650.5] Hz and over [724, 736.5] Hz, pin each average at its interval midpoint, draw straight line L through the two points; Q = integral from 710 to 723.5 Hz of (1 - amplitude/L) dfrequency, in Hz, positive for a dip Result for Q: -1.1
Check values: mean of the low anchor 1.64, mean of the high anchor 1.43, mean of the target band 1.59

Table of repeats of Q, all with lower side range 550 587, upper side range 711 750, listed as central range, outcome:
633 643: -0.81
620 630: -1.54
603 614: -1.69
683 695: -0.52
